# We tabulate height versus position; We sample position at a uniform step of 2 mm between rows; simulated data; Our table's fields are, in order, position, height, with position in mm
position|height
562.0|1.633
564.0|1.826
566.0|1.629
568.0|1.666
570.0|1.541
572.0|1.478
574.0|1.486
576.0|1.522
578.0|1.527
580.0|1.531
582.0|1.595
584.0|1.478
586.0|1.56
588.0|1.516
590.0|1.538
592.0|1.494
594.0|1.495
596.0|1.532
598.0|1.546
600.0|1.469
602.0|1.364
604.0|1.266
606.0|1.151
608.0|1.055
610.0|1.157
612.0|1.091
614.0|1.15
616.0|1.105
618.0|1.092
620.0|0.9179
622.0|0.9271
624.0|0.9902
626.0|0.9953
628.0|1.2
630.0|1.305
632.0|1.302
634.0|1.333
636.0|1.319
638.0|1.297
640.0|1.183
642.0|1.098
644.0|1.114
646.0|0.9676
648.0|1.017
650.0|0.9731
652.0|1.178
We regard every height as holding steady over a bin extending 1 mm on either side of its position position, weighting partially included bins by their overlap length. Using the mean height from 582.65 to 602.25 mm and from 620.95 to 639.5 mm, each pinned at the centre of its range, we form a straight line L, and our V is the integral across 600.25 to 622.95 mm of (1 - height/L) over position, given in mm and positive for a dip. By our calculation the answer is 3.7 mm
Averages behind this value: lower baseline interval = 1.51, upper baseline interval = 1.18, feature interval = 1.13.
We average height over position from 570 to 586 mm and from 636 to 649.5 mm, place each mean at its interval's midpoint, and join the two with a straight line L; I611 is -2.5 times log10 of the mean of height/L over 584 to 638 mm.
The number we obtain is 0.04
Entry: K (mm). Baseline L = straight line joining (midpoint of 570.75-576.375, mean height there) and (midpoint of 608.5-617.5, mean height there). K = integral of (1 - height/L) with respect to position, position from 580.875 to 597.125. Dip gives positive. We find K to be -2.2 mm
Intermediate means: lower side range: 1.49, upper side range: 1.12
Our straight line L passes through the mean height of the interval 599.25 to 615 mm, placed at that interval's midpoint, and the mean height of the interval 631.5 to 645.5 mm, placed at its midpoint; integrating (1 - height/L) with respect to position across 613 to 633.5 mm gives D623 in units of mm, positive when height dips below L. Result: 1.9 mm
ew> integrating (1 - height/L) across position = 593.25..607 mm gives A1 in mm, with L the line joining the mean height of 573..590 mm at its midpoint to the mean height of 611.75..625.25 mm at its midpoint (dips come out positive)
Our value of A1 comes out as -1.3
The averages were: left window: 1.53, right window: 1.04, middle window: 1.4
